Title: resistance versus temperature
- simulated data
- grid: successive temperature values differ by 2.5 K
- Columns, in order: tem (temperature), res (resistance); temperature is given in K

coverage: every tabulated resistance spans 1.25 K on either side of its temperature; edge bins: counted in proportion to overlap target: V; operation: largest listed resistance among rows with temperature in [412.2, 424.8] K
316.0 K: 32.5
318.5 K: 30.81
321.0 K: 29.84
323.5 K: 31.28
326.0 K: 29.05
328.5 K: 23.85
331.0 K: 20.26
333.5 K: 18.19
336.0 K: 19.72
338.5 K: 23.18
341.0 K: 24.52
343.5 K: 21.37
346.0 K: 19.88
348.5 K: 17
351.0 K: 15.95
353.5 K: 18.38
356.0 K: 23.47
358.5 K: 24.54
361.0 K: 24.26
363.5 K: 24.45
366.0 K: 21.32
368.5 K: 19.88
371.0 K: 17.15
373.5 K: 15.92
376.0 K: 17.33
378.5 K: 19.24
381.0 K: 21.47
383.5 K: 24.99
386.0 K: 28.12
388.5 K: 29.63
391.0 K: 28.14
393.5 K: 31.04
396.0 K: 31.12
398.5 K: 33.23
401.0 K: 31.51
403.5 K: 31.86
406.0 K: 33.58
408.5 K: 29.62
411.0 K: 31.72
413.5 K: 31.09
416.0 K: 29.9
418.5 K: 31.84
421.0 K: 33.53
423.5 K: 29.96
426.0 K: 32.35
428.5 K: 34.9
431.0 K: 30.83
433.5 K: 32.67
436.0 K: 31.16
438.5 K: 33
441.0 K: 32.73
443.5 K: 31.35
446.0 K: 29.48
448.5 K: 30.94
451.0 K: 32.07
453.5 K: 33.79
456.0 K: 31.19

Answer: 33.53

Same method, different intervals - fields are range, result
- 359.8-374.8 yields 24.45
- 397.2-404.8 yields 33.23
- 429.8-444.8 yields 33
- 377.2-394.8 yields 31.04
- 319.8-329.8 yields 31.28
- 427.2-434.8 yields 34.9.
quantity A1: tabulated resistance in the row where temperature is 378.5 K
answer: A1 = 19.24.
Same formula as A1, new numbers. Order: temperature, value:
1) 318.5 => 30.81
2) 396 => 31.12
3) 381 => 21.47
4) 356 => 23.47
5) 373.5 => 15.92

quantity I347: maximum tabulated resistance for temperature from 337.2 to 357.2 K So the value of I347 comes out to 24.52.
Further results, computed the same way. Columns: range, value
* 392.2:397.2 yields 31.12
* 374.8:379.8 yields 19.24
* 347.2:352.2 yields 17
